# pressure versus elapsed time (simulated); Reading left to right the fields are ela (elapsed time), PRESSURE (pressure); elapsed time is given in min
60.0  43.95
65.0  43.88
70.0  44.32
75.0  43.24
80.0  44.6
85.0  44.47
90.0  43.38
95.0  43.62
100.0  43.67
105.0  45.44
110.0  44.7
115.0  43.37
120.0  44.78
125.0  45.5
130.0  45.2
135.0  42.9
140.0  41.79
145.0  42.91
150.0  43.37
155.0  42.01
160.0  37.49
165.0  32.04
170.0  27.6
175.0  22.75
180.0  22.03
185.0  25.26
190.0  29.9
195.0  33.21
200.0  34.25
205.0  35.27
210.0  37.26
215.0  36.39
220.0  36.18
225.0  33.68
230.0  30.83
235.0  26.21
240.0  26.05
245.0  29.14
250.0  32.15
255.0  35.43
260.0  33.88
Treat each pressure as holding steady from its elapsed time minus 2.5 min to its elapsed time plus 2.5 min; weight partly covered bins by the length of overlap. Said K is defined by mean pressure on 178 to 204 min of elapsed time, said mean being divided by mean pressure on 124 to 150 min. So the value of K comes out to 0.7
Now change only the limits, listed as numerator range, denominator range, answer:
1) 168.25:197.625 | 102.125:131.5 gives 0.60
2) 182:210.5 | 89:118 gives 0.73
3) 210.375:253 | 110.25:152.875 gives 0.72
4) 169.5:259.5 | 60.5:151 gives 0.70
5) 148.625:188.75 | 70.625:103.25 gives 0.71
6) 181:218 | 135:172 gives 0.85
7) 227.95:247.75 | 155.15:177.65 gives 0.90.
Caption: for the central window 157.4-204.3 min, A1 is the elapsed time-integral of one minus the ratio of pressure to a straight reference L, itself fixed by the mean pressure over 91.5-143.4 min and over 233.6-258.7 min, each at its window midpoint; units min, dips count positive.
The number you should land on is 9.4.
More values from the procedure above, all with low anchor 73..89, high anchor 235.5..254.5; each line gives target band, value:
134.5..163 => -2.6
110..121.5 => -0.9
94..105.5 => -0.5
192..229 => -2.8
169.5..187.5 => 5.8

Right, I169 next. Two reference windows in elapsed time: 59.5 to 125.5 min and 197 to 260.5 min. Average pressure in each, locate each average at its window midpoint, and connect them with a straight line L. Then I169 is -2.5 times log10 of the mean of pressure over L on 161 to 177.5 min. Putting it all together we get 0.31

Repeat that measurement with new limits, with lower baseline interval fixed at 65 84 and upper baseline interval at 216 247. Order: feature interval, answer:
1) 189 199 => 0.05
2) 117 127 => -0.13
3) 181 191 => 0.29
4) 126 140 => -0.12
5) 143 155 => -0.14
